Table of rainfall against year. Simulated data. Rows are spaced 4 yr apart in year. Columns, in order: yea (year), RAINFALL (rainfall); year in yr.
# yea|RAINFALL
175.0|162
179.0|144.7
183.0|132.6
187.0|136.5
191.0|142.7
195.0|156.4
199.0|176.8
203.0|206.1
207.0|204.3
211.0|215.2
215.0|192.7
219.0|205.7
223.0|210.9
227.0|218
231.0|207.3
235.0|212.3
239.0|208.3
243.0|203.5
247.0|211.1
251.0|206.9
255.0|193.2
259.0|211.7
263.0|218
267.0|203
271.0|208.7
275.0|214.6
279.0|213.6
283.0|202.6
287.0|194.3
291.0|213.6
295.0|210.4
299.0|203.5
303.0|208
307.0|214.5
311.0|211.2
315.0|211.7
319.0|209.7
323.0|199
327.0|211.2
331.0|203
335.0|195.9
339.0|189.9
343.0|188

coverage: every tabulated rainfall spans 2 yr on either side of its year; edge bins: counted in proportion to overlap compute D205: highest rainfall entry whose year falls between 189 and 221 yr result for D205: 215.2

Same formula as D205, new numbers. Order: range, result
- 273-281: 214.6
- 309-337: 211.7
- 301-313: 214.5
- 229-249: 212.3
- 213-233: 218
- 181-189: 136.5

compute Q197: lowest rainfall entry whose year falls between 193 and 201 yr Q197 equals 156.4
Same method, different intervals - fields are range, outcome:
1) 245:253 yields 206.9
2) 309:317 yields 211.2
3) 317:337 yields 195.9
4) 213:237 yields 192.7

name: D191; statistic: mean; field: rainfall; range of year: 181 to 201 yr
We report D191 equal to 149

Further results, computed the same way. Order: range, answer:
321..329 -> 205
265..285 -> 208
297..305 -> 206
